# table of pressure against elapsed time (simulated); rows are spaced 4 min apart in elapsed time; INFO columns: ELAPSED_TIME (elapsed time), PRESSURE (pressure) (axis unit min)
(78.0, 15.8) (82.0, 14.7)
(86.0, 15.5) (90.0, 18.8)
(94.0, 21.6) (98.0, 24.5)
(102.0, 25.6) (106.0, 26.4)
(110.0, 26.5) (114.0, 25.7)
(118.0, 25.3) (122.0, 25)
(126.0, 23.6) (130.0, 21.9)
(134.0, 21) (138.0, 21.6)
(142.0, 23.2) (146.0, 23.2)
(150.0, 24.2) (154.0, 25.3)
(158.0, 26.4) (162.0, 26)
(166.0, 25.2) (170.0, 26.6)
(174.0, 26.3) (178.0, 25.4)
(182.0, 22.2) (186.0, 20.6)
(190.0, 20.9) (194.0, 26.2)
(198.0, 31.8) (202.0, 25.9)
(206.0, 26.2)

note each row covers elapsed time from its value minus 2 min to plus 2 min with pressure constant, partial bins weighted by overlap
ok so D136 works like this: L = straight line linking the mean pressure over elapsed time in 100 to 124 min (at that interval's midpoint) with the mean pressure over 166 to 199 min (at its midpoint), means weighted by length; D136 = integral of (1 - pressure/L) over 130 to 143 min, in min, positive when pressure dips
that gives 1.8 min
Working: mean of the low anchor 25.8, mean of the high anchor 24.8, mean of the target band 21.8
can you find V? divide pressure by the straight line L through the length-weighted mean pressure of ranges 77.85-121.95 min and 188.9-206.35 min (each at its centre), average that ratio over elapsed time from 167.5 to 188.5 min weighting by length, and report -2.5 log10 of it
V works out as 0.06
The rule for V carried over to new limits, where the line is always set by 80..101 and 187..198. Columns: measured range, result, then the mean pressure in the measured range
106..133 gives -0.18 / 24.7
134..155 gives -0.05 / 23.2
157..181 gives -0.10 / 25.8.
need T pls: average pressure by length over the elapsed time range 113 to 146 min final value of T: 23.3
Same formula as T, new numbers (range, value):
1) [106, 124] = 25.7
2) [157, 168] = 25.8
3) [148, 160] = 25.3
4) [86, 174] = 24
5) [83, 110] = 22.1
